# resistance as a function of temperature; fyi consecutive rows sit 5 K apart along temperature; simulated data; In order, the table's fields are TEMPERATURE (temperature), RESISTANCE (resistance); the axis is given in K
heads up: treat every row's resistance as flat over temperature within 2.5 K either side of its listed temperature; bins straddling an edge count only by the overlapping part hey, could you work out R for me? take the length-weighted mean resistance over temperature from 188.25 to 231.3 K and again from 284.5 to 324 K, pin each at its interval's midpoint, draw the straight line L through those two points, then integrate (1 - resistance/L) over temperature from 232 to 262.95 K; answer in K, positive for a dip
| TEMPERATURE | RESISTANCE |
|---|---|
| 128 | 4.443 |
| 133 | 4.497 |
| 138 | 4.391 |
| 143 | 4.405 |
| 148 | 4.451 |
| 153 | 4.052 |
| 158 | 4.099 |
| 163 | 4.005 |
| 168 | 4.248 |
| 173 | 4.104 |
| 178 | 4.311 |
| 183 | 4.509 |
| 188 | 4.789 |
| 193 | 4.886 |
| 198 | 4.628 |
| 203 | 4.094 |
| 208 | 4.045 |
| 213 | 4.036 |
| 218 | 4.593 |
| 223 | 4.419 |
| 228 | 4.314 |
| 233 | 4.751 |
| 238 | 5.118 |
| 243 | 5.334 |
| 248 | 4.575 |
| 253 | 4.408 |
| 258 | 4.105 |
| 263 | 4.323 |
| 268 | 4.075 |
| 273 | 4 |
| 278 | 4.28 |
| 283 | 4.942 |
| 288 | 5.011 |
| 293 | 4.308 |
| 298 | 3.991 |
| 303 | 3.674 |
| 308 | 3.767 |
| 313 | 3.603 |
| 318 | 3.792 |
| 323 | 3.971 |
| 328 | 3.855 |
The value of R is -3.1 K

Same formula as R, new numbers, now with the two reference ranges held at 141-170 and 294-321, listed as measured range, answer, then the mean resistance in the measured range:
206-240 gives -3.7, 4.46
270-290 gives -3.4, 4.53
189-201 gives -1.9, 4.73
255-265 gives -0.7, 4.22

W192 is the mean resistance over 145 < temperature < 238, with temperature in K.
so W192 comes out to 4.37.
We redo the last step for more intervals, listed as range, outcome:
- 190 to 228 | 4.39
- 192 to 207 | 4.45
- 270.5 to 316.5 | 4.17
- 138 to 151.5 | 4.39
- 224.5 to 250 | 4.81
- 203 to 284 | 4.44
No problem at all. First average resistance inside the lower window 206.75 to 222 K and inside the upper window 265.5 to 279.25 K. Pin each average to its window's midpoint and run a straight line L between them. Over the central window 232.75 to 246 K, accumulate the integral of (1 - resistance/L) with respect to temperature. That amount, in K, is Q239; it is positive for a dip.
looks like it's -2.88 K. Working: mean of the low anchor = 4.26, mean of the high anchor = 4.1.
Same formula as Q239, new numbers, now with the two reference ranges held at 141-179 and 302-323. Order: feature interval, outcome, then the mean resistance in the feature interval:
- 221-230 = -0.81 K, 4.37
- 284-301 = -2.92 K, 4.46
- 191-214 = -1.52 K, 4.35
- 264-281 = -1.31 K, 4.16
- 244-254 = -1.77 K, 4.63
